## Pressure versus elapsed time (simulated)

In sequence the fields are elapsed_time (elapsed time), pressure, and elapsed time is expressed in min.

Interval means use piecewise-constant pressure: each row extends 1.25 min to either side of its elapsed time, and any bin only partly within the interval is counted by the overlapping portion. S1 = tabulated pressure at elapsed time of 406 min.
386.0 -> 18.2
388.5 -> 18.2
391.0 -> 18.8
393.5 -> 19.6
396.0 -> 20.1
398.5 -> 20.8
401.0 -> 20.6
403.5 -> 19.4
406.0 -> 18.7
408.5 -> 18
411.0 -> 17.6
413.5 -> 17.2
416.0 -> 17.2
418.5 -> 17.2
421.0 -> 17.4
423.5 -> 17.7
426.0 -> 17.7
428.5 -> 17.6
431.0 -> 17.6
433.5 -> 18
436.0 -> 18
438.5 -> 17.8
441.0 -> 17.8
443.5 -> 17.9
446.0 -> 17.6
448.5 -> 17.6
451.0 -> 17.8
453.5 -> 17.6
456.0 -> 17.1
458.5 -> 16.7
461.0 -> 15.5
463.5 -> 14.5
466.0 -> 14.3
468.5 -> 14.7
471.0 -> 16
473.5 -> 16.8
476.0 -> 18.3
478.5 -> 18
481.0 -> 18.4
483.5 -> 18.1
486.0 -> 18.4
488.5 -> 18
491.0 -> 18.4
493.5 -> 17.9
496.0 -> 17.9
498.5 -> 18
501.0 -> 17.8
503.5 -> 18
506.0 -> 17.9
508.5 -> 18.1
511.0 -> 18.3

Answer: 18.7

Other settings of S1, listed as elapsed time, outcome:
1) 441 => 17.8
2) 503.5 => 18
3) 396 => 20.1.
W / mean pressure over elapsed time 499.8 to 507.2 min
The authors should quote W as 17.9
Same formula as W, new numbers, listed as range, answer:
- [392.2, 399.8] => 20.2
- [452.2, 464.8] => 16.3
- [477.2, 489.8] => 18.2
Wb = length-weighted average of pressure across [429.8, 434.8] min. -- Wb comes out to 17.8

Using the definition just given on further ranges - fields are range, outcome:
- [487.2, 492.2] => 18.2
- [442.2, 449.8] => 17.7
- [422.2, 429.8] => 17.7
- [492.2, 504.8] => 17.9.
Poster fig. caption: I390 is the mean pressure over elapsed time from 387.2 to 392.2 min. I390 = 18.5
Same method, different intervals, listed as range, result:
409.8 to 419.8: 17.3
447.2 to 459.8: 17.4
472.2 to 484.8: 17.9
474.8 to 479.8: 18.2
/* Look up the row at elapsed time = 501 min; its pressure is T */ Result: 17.8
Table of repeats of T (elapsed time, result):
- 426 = 17.7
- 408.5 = 18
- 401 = 20.6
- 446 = 17.6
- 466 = 14.3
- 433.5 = 18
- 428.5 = 17.6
